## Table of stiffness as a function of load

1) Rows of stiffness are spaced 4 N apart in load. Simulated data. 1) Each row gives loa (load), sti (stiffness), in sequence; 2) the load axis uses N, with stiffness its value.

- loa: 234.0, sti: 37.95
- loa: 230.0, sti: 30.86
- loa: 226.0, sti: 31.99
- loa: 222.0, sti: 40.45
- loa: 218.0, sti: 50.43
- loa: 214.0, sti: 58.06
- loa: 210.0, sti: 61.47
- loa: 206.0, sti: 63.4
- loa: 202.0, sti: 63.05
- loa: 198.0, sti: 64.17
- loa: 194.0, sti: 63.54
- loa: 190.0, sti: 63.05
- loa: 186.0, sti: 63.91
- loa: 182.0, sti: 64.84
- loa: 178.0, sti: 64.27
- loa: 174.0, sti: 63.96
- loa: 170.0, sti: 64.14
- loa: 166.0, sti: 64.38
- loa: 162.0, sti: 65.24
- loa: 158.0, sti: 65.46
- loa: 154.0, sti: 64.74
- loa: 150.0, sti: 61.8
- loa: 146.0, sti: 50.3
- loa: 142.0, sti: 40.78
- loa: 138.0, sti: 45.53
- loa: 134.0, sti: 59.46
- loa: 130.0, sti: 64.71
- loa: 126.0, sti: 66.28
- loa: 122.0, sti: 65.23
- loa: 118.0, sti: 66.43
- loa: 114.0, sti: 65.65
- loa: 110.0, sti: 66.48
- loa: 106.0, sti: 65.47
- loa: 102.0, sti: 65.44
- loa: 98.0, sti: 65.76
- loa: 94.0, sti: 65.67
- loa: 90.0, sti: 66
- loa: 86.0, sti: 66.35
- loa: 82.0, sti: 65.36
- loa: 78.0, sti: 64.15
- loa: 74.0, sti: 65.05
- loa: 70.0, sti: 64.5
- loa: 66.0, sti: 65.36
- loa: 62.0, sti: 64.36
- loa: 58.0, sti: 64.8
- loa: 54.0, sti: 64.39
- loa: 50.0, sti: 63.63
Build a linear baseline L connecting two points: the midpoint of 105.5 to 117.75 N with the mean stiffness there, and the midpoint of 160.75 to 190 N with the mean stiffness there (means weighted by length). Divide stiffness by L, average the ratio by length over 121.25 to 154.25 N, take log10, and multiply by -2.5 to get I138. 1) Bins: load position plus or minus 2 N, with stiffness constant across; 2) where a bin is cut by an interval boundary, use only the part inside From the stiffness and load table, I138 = 0.15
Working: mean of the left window 66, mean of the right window 64.3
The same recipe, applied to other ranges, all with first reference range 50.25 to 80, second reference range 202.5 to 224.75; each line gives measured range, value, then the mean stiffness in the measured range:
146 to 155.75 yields -0.032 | 60.6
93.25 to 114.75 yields -0.064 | 65.8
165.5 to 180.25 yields -0.123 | 64.2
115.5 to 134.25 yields -0.075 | 64.9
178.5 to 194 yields -0.136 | 63.9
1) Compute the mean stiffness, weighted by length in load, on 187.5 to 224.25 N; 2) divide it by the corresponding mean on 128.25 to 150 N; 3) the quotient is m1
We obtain 1.1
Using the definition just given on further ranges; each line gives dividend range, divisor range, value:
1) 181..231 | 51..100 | 0.85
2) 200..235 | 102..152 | 0.81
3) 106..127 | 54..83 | 1.02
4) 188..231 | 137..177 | 0.92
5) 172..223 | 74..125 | 0.93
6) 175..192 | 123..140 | 1.08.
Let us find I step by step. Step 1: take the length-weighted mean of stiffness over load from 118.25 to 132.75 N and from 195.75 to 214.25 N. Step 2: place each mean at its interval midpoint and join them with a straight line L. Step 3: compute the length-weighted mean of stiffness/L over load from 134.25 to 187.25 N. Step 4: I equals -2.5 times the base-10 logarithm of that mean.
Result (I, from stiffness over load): 0.07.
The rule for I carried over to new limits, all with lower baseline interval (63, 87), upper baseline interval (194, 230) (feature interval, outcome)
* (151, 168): -0.123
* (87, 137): -0.051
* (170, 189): -0.145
